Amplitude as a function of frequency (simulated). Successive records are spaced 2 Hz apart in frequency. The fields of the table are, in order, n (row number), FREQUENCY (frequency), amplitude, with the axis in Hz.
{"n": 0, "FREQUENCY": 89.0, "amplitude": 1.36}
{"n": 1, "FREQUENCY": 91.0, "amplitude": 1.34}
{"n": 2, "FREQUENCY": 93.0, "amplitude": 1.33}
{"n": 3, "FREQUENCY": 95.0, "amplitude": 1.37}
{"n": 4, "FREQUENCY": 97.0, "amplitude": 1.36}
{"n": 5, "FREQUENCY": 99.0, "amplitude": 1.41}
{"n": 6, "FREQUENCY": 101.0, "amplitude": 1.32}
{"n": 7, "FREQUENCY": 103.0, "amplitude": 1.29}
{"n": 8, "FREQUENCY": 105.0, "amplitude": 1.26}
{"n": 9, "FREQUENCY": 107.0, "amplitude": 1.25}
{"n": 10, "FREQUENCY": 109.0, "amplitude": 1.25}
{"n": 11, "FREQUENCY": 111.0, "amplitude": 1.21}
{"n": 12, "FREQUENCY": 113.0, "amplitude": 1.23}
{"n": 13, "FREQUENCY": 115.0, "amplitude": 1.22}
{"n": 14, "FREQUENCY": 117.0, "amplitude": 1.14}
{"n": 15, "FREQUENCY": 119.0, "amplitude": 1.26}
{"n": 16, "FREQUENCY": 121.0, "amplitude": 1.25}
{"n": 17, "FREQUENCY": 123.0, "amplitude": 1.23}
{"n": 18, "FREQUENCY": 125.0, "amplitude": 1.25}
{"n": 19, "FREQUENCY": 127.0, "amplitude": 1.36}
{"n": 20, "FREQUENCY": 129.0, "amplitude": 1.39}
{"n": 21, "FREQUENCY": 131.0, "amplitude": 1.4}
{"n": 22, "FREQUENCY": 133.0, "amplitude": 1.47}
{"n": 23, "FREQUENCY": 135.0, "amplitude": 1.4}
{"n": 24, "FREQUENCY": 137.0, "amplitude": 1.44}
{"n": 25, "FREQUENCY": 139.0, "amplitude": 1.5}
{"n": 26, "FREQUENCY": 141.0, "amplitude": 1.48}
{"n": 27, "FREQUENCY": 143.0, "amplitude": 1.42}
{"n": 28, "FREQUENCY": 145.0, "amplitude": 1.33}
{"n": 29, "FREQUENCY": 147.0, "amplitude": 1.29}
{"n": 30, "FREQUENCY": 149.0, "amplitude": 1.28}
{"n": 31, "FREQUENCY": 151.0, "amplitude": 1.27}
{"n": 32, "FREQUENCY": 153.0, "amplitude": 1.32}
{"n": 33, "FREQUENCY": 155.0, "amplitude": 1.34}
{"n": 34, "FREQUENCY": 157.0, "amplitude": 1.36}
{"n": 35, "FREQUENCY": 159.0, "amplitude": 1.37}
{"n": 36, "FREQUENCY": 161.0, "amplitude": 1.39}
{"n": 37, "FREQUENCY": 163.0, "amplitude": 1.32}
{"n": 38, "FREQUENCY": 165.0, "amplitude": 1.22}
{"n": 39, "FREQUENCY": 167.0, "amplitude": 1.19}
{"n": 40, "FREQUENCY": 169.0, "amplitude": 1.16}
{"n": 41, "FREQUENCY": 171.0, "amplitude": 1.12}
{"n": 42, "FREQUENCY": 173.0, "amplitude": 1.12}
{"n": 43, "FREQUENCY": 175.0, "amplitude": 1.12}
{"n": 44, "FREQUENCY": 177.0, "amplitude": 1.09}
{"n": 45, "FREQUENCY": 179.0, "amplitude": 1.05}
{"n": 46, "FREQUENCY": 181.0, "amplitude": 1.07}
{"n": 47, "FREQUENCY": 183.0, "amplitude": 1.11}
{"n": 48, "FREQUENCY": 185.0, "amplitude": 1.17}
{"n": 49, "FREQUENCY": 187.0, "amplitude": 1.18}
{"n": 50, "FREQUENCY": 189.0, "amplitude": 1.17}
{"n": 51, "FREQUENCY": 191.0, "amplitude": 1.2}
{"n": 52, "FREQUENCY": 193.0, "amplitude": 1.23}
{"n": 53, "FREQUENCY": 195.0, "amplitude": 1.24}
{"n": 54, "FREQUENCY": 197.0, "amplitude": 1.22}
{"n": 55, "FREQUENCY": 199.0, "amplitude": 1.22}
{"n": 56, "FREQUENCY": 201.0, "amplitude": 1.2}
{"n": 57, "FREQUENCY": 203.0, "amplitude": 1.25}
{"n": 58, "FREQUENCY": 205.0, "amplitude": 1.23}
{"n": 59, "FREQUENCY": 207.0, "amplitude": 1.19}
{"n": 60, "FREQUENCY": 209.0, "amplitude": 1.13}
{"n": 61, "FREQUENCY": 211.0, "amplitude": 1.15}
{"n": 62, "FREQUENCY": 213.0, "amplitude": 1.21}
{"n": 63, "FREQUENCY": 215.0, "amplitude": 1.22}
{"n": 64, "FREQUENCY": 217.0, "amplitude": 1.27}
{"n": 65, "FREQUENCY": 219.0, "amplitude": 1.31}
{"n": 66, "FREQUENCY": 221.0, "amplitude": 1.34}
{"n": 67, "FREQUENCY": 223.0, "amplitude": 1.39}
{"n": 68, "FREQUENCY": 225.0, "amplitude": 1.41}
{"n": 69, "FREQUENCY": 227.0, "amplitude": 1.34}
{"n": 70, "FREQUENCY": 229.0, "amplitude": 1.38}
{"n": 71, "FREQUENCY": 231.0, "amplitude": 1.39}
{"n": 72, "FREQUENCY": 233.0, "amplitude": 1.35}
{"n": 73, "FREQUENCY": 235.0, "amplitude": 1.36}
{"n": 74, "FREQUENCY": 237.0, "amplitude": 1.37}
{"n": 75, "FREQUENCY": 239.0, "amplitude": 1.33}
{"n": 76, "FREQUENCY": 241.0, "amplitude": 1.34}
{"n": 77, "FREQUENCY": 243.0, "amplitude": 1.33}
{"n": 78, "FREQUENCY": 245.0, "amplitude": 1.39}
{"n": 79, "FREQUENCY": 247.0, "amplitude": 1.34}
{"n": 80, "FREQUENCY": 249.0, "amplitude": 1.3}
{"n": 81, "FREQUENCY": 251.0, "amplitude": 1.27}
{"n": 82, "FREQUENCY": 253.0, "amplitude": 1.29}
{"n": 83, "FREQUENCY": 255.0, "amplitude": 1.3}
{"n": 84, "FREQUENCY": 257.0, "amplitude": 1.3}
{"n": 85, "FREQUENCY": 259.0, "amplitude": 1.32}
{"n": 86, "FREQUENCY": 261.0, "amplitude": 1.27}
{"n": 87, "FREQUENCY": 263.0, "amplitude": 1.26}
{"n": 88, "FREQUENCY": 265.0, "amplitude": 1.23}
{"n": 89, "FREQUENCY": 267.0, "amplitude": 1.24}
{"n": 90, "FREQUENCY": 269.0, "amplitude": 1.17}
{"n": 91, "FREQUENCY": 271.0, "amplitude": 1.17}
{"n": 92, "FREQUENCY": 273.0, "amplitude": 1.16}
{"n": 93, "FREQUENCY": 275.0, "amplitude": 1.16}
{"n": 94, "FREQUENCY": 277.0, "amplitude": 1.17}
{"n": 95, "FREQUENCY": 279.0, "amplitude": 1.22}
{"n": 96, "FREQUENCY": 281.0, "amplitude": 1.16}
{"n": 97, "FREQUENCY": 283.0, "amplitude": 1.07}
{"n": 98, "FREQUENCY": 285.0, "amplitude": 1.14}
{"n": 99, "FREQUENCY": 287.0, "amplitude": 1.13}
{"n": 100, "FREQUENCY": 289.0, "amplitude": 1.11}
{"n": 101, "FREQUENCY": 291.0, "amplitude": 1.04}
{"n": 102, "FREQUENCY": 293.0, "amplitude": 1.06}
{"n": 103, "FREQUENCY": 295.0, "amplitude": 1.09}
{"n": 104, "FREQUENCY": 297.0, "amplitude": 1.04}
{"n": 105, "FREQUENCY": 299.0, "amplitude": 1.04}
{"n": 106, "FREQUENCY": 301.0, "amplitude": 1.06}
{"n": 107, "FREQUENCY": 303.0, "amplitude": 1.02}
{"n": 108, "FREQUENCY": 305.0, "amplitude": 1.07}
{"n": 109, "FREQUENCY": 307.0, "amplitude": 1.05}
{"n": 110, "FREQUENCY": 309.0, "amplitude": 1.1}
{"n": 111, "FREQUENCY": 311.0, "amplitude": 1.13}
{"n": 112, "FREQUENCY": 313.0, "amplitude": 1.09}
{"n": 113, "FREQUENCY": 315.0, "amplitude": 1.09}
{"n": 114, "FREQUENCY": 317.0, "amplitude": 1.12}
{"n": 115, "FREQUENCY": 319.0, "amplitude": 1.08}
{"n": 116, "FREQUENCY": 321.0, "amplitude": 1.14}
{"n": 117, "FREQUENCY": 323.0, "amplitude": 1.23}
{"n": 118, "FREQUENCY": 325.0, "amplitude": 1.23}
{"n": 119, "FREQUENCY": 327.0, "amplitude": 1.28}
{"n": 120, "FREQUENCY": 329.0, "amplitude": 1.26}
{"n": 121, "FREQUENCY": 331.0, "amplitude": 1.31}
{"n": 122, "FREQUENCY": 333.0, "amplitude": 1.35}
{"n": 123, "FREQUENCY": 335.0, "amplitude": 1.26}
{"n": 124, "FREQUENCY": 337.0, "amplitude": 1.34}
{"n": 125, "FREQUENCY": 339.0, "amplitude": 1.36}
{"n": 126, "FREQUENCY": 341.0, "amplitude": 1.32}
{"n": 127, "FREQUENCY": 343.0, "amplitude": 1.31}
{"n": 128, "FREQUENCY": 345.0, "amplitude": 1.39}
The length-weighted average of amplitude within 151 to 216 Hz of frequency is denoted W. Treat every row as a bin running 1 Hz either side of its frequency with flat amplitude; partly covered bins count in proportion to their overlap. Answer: 1.21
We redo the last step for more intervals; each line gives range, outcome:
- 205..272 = 1.29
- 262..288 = 1.18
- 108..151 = 1.32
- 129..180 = 1.3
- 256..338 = 1.16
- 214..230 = 1.33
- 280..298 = 1.09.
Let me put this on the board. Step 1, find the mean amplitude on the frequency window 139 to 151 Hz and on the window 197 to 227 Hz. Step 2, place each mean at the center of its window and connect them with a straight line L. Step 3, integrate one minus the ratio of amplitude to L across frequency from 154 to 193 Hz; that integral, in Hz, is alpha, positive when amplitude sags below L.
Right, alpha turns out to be 3.5 Hz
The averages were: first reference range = 1.36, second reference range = 1.25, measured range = 1.2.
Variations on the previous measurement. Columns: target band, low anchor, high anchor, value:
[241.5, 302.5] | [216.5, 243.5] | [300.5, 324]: 1.55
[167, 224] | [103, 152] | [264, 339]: 2.74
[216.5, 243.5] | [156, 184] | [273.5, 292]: -4.45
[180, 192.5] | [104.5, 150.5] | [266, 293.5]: 0.97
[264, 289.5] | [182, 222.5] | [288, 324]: -0.96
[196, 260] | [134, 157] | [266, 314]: -3.90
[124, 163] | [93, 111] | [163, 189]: -4.98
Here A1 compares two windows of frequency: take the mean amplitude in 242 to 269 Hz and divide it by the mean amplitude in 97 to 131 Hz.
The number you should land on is 1.01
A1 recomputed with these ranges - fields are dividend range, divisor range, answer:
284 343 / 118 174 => 0.88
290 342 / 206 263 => 0.89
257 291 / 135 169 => 0.88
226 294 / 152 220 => 1.03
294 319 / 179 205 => 0.91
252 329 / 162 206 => 0.98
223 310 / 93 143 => 0.92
